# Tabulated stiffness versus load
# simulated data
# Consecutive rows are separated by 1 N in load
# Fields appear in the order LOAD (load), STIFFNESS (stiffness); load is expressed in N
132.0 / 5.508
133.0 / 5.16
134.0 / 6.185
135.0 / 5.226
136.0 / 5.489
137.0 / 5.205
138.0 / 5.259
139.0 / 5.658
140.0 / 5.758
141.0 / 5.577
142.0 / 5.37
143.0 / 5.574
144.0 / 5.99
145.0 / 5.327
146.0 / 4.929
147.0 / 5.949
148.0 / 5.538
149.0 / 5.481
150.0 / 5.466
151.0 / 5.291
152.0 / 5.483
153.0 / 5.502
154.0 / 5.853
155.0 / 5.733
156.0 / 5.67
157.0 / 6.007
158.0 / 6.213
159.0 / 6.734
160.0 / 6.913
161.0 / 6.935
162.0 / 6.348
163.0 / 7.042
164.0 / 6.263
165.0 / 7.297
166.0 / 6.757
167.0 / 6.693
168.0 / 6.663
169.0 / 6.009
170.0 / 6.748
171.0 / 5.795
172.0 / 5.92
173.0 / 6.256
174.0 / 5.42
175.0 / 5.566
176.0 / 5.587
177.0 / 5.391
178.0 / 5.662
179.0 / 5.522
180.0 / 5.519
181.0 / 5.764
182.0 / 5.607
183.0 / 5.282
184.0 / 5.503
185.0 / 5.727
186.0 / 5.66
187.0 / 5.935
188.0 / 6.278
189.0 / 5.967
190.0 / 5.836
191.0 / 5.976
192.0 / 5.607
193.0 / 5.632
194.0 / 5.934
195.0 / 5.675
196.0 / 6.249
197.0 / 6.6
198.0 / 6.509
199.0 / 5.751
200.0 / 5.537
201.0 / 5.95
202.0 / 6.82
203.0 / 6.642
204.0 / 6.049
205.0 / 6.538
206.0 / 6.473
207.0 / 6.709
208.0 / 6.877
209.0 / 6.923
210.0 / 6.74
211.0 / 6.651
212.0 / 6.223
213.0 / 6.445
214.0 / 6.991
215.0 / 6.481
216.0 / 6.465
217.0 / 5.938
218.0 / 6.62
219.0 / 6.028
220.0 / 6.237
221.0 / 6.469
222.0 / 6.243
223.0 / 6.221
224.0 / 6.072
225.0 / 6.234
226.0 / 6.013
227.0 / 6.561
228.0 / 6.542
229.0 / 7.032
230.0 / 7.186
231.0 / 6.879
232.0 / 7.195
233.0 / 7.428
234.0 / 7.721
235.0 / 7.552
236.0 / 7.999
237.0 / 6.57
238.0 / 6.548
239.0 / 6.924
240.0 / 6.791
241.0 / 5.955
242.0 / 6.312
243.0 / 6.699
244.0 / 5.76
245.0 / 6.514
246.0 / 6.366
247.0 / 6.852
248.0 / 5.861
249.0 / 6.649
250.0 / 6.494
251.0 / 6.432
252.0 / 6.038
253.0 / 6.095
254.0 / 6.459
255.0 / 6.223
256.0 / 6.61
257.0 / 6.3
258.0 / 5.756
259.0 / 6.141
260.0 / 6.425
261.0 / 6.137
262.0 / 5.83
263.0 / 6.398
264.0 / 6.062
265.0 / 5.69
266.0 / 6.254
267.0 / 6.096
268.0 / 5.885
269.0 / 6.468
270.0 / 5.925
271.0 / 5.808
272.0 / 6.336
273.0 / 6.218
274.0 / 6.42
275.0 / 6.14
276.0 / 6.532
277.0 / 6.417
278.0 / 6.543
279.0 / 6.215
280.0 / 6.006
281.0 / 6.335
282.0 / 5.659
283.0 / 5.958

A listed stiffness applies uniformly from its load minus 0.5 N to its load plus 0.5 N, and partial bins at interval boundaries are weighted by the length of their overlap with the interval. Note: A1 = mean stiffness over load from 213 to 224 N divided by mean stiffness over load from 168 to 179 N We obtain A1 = 1.1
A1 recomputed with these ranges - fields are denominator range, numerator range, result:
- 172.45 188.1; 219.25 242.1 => 1.19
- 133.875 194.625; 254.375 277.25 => 1.05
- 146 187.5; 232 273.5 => 1.08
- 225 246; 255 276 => 0.91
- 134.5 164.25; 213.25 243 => 1.15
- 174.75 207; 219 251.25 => 1.12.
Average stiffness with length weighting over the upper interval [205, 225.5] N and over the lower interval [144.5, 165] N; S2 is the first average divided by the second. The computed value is 1.08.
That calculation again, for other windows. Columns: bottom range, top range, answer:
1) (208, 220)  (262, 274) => 0.94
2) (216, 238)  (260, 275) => 0.91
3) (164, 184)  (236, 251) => 1.09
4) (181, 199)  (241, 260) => 1.07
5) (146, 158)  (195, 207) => 1.11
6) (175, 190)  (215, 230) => 1.12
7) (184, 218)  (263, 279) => 0.99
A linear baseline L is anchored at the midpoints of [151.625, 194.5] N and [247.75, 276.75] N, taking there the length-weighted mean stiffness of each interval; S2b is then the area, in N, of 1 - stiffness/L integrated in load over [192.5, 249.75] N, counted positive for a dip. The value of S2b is -3.7 N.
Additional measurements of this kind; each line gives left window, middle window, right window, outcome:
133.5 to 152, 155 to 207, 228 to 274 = -2.2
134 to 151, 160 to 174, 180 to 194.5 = -2.1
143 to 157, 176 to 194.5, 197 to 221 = 1.1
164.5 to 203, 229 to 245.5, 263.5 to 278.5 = -2.1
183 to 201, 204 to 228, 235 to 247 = -0.7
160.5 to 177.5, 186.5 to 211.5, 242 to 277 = 0.1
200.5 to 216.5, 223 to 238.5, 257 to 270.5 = -1.2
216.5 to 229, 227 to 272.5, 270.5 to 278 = -1.3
